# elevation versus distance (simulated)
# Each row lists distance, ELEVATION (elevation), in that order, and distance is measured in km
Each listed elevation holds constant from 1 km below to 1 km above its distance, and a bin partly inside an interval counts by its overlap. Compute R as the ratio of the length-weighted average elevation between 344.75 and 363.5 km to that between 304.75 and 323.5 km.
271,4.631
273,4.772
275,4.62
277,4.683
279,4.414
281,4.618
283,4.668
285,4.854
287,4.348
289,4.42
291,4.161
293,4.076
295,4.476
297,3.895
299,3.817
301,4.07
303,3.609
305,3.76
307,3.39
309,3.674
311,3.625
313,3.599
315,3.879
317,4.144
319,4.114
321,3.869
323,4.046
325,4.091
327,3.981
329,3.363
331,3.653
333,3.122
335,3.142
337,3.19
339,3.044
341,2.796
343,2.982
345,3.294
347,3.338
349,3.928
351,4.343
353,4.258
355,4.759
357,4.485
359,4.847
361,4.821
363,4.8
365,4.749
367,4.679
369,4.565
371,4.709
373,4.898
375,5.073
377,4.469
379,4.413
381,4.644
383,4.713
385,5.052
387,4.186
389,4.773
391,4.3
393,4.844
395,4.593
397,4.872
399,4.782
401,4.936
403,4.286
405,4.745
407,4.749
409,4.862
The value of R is 1.1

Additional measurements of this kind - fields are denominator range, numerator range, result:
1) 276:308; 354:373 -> 1.12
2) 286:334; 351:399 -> 1.20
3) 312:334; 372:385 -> 1.24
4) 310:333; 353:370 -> 1.23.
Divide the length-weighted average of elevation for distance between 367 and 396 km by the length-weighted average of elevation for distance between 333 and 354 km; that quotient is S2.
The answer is 1.4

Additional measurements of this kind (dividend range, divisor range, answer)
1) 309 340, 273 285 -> 0.79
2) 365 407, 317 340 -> 1.29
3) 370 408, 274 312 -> 1.12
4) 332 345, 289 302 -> 0.75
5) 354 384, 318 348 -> 1.36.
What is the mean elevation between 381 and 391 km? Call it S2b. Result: 4.64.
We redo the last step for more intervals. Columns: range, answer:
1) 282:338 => 3.89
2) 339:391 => 4.36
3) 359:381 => 4.72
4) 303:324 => 3.8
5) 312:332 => 3.87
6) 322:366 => 3.87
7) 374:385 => 4.7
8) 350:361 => 4.56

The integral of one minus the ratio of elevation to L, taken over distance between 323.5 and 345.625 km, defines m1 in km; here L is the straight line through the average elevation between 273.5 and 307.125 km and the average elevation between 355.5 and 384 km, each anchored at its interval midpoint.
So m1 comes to 5.7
